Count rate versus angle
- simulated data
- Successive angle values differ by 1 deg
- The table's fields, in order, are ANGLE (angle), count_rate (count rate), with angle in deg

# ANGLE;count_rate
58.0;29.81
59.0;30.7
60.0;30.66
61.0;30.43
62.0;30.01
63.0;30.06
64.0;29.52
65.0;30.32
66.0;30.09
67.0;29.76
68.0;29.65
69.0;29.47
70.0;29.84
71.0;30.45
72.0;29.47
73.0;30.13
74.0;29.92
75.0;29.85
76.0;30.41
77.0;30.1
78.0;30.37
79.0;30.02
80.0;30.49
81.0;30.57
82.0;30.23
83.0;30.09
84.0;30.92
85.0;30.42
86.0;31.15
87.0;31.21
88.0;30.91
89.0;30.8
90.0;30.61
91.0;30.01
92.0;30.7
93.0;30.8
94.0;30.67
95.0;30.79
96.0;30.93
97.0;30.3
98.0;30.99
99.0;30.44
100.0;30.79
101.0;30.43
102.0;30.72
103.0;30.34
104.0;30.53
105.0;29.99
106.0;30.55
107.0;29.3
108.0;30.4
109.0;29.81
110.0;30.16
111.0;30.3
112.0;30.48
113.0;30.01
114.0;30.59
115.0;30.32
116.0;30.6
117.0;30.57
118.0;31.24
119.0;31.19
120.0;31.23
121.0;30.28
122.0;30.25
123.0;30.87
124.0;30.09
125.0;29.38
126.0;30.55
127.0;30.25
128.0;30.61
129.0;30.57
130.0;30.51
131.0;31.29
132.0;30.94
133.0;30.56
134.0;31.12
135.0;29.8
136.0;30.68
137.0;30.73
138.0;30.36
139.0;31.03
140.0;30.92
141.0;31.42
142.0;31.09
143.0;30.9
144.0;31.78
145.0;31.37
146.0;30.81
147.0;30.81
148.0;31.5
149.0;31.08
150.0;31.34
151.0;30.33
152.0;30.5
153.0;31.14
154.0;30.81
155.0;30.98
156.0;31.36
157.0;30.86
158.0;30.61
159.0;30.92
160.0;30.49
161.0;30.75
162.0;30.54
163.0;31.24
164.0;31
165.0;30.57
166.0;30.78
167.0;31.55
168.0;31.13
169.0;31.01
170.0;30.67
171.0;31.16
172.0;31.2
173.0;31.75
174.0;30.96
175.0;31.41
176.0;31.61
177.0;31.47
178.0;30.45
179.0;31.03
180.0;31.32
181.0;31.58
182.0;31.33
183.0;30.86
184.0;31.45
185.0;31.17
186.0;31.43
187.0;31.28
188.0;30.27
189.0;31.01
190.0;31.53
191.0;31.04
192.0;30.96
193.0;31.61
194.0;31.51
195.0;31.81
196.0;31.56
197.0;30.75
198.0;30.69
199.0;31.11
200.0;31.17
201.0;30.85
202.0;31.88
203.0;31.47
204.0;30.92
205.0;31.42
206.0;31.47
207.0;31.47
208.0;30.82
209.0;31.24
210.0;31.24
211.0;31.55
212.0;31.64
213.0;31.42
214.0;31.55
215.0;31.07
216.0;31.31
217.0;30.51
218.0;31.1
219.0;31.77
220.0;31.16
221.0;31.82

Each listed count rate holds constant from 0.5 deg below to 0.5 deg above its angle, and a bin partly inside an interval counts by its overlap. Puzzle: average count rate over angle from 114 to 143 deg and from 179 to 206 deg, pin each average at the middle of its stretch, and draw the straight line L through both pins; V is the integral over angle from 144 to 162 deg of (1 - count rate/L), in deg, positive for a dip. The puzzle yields 0.0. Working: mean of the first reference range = 30.7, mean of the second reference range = 31.2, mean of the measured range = 30.9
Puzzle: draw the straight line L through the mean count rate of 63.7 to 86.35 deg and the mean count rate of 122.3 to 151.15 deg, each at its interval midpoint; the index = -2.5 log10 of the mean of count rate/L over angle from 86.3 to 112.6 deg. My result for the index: 0.00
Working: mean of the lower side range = 30.1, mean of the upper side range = 30.8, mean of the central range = 30.5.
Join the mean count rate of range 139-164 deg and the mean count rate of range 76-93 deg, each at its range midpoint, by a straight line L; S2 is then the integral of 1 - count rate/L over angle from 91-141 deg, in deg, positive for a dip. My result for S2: 0.35 deg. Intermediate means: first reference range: 30.5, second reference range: 31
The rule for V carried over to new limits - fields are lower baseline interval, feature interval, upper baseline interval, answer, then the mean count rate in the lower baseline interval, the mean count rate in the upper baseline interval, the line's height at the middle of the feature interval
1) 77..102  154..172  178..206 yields 0.07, 30.6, 31.2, 31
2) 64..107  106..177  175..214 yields 0.09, 30.4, 31.3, 30.8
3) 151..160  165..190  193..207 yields -0.07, 30.8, 31.3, 31.1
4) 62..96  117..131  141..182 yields 0.07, 30.3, 31.1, 30.7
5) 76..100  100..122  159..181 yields 0.21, 30.6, 31.1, 30.7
